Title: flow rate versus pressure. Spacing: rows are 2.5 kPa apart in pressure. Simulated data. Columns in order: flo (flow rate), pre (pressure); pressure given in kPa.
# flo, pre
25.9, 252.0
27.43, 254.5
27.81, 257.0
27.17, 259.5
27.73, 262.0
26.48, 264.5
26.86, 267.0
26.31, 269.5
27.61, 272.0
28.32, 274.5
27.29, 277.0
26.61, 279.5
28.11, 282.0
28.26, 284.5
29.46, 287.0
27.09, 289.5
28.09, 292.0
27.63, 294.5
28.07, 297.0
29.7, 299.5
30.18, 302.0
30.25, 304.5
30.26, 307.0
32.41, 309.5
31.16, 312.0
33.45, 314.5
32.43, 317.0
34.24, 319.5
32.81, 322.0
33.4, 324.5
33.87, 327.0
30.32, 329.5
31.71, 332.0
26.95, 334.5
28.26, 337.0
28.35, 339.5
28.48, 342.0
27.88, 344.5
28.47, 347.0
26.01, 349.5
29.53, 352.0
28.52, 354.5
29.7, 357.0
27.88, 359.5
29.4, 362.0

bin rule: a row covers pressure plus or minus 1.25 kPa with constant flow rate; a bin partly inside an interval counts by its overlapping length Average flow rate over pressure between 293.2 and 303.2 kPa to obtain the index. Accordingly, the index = 28.9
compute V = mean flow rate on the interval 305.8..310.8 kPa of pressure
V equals 31.3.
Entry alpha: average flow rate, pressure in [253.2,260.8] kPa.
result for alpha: 27.5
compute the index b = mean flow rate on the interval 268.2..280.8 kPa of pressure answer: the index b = 27.2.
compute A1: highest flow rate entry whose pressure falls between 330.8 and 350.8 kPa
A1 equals 31.71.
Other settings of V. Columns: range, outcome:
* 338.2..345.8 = 28.2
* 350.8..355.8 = 29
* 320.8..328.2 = 33.4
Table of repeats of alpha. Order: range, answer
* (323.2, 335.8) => 31.2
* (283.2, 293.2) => 28.2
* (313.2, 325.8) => 33.3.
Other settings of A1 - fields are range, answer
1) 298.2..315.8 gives 33.45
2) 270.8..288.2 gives 29.46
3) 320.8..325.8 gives 33.4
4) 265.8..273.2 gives 27.61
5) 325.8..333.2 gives 33.87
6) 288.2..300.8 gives 29.7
